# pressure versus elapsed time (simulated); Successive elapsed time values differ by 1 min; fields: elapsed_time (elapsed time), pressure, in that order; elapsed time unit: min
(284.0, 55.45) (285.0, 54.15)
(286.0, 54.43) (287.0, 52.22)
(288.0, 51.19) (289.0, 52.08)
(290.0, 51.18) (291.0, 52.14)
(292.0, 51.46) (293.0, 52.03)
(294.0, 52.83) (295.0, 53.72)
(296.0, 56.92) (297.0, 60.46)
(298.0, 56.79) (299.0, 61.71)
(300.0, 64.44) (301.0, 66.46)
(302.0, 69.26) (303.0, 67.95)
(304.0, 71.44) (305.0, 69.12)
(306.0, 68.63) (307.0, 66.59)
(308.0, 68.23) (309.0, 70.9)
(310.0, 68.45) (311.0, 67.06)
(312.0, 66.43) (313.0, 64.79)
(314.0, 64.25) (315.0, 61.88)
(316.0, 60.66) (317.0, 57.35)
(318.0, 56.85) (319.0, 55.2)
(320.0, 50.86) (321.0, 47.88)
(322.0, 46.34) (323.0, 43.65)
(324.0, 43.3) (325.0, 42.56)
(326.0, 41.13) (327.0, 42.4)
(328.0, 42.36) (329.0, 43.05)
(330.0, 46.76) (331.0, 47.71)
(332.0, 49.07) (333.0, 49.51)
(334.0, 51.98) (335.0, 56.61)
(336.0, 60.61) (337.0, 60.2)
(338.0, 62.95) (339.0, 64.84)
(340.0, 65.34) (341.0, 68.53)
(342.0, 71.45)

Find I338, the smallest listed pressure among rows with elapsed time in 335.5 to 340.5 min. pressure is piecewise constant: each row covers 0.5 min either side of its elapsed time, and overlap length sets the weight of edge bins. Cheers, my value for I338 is 60.2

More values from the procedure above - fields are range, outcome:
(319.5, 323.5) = 43.65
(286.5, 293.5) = 51.18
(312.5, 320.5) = 50.86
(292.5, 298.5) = 52.03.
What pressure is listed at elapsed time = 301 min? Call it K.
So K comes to 66.46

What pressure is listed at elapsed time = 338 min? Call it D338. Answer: 62.95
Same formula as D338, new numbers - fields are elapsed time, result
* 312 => 66.43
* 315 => 61.88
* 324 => 43.3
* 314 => 64.25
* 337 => 60.2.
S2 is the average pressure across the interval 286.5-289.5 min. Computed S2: 51.8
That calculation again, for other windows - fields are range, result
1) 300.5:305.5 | 68.8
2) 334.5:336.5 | 58.6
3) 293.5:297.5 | 56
